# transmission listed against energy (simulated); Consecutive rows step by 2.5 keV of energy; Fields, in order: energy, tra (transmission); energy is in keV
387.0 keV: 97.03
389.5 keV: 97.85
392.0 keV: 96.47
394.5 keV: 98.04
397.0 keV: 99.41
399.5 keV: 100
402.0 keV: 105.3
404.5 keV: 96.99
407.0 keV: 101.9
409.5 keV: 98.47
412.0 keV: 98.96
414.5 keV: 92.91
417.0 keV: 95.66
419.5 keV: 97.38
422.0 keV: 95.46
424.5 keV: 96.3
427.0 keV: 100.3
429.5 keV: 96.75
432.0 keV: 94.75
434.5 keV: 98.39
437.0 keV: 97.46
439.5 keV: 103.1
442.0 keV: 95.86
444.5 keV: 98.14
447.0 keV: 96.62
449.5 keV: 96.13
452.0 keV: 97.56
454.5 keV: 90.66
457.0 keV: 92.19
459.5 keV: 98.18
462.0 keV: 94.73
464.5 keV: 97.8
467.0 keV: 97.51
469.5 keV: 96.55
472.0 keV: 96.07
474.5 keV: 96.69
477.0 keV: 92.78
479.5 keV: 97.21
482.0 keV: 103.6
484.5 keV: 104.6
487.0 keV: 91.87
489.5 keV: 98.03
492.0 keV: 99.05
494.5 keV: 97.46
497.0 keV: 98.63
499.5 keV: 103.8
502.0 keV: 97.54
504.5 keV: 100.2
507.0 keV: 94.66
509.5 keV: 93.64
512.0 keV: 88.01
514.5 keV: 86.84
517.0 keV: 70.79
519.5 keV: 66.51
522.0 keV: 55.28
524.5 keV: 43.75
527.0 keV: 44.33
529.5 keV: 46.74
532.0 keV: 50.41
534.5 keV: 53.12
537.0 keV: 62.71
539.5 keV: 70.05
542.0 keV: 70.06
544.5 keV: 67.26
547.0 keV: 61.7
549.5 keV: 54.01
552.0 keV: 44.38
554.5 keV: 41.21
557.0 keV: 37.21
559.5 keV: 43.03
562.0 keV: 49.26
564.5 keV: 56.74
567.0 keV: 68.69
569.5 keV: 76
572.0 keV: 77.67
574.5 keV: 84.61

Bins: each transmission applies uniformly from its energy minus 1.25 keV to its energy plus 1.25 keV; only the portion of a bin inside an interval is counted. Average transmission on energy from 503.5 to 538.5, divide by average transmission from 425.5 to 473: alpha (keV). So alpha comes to 0.7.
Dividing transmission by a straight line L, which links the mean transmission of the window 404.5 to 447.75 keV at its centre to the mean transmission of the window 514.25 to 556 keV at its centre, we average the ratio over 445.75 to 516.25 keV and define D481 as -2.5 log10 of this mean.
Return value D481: -0.25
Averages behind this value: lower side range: 97.5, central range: 96.2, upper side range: 57.4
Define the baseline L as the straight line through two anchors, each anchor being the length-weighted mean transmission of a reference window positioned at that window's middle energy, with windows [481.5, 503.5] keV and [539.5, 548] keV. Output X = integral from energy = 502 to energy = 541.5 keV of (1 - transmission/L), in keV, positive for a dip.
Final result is 5.9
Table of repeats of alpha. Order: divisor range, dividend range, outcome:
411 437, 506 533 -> 0.70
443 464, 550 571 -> 0.55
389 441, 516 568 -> 0.56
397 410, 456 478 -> 0.95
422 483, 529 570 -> 0.58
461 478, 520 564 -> 0.55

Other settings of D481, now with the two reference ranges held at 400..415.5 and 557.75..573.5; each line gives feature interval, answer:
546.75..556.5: 0.325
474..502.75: -0.227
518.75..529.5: 0.364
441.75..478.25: -0.109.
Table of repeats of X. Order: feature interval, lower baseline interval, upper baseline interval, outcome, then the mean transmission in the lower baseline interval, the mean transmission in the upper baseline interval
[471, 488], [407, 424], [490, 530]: -2.22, 96.9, 81.4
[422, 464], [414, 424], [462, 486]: -0.04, 95.6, 97.9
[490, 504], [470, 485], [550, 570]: -1.99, 98.1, 51.2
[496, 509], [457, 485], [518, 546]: -3.72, 97.4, 57.5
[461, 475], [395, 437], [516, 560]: -3.00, 98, 54.7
